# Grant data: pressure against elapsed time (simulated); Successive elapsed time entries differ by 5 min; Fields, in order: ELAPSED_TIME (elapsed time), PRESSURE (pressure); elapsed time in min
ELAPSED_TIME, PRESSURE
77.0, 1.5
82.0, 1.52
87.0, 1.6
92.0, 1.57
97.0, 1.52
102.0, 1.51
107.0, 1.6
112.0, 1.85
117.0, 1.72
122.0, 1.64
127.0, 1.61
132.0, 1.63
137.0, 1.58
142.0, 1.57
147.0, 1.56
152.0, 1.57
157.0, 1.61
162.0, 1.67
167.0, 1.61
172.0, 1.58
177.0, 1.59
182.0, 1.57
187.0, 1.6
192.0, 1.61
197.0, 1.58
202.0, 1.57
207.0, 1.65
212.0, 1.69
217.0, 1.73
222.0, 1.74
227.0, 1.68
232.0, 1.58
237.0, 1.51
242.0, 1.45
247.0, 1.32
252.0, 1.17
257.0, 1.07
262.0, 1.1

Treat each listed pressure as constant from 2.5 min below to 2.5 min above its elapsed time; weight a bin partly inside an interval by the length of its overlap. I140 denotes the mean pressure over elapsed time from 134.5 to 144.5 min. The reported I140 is 1.57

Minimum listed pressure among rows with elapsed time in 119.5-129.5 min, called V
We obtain 1.61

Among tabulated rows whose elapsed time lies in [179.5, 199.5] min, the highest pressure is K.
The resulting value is 1.61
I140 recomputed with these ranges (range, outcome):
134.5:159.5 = 1.58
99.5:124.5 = 1.66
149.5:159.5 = 1.59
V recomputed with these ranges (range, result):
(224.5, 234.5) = 1.58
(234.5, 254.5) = 1.17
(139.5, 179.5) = 1.56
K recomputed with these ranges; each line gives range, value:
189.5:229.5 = 1.74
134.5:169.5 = 1.67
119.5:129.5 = 1.64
